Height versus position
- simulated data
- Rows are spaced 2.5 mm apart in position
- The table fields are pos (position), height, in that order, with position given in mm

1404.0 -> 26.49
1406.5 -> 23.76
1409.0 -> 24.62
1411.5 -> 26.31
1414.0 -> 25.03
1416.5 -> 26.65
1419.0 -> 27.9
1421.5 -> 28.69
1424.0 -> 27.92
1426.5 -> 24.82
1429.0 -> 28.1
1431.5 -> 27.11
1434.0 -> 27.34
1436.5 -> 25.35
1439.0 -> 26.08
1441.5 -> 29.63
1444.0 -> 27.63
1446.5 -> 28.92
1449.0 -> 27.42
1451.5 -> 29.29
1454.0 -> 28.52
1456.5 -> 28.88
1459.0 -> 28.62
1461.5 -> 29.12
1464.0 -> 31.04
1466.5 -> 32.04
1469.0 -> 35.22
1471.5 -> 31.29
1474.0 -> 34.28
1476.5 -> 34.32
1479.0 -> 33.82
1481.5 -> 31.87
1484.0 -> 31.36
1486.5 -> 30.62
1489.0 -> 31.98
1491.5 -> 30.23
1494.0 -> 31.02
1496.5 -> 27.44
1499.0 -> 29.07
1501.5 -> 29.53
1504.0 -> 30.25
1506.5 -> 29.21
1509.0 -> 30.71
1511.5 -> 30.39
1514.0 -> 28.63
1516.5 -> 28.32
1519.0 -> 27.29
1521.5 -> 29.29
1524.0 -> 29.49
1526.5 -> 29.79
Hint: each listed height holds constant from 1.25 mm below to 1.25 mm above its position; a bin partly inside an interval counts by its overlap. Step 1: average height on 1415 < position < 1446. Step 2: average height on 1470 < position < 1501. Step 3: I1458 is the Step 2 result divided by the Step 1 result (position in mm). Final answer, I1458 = 1.15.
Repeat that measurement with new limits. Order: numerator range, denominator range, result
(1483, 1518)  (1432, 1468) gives 1.05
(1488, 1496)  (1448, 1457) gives 1.08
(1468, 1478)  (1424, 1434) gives 1.25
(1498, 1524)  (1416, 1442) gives 1.08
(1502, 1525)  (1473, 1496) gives 0.92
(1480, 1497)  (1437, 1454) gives 1.10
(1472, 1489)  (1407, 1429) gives 1.23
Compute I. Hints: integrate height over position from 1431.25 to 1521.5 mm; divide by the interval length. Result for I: 29.9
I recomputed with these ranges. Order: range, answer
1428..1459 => 27.9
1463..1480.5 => 33.2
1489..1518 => 29.6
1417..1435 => 27.4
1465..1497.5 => 32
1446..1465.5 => 29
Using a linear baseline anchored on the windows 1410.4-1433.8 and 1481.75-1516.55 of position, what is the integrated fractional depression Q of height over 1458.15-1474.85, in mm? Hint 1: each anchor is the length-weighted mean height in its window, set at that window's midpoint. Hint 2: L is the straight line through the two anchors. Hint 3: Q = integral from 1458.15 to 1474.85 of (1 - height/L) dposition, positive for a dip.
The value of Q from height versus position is -1.7 mm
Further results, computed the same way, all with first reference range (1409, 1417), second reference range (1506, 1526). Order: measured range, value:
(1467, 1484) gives -3.32 mm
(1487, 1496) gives -0.75 mm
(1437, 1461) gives -1.18 mm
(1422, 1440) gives -0.30 mm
